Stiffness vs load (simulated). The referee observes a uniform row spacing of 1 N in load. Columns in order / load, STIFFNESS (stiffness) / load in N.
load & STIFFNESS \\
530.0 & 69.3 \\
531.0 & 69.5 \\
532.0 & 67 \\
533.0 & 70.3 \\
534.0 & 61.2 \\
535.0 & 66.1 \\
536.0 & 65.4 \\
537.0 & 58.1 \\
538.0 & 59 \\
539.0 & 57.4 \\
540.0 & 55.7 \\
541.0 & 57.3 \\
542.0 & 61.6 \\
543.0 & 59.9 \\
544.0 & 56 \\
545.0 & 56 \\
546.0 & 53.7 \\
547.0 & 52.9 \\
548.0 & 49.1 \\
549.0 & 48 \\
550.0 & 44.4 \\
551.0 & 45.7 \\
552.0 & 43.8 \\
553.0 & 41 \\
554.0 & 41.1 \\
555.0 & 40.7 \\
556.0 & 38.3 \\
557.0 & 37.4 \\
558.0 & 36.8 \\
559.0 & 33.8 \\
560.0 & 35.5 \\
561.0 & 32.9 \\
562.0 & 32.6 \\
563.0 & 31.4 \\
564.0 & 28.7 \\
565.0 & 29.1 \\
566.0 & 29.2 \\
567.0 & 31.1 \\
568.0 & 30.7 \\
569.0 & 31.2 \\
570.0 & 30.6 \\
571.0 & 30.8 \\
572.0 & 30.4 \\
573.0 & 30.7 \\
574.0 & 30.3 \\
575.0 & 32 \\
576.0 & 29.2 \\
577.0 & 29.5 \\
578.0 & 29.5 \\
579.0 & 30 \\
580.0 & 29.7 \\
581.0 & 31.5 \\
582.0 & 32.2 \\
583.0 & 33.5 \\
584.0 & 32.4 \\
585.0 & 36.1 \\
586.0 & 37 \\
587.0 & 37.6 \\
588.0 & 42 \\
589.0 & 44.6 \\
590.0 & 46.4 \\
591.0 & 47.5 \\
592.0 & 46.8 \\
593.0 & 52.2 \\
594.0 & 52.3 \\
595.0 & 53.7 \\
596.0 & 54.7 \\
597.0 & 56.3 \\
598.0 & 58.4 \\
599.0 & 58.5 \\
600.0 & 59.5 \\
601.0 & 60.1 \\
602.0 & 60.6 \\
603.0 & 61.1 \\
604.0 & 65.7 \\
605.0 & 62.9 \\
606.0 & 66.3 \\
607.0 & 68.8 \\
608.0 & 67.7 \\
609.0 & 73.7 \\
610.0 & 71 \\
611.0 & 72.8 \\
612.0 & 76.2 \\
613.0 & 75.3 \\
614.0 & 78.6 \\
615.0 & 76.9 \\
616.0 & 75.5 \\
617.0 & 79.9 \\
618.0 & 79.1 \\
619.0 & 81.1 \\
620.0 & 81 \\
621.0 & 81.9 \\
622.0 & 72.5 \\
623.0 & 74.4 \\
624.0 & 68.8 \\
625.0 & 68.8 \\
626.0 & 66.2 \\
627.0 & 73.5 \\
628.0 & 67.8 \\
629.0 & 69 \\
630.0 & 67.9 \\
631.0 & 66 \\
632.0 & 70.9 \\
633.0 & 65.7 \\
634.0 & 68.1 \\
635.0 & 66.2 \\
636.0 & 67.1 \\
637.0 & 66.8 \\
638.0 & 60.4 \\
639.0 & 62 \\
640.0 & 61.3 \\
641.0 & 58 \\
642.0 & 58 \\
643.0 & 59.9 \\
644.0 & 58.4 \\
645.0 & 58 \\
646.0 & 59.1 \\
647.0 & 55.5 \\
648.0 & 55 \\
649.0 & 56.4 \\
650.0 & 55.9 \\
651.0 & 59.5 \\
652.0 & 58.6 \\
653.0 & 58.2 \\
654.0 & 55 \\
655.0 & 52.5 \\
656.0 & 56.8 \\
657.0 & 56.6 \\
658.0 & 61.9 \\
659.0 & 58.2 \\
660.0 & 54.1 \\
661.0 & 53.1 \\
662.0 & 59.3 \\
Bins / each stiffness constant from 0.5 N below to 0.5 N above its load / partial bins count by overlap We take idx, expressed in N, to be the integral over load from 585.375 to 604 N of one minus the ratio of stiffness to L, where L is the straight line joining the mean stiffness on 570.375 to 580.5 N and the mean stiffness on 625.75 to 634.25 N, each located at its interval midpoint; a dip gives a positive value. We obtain -3.4 N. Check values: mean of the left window 30.2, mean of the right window 68.4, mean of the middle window 51.9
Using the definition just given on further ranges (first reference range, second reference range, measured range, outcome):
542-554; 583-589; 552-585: 7.9 N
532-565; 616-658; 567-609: 8.8 N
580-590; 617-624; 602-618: -1.4 N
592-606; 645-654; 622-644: -3.3 N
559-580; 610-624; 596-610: 0.1 N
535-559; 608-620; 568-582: 7.0 N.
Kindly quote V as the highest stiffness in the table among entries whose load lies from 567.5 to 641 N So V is 81.9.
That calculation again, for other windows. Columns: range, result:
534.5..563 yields 66.1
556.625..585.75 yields 37.4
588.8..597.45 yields 56.3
